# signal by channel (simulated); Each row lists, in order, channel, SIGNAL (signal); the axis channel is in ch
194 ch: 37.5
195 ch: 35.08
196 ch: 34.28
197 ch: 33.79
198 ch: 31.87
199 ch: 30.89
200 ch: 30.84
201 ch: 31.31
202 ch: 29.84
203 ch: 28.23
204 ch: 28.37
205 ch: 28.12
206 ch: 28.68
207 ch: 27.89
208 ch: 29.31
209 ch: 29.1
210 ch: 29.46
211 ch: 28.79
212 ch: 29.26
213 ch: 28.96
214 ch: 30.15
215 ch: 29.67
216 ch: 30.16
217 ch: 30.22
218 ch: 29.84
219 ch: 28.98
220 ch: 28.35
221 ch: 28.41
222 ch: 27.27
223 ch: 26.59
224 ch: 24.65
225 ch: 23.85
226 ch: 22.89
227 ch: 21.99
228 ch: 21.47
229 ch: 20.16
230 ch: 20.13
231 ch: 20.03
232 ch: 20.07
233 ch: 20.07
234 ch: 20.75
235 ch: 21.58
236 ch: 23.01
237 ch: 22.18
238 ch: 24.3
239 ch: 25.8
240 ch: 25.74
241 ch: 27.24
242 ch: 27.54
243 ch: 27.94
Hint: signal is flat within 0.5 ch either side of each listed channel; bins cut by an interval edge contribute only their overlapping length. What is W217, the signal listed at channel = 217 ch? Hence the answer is 30.22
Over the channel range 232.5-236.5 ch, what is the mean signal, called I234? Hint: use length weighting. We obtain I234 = 21.4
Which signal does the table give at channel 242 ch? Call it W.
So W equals 27.54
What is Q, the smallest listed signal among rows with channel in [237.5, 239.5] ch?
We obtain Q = 24.3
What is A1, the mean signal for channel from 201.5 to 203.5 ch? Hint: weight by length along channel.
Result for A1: 29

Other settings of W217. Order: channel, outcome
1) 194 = 37.5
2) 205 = 28.12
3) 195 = 35.08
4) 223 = 26.59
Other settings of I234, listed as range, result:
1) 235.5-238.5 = 23.2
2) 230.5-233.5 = 20.1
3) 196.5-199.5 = 32.2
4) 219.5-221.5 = 28.4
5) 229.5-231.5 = 20.1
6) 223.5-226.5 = 23.8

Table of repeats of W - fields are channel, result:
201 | 31.31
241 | 27.24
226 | 22.89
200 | 30.84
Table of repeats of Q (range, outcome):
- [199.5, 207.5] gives 27.89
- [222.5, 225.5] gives 23.85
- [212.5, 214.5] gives 28.96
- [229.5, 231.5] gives 20.03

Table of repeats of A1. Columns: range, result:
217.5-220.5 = 29.1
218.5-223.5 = 27.9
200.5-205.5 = 29.2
